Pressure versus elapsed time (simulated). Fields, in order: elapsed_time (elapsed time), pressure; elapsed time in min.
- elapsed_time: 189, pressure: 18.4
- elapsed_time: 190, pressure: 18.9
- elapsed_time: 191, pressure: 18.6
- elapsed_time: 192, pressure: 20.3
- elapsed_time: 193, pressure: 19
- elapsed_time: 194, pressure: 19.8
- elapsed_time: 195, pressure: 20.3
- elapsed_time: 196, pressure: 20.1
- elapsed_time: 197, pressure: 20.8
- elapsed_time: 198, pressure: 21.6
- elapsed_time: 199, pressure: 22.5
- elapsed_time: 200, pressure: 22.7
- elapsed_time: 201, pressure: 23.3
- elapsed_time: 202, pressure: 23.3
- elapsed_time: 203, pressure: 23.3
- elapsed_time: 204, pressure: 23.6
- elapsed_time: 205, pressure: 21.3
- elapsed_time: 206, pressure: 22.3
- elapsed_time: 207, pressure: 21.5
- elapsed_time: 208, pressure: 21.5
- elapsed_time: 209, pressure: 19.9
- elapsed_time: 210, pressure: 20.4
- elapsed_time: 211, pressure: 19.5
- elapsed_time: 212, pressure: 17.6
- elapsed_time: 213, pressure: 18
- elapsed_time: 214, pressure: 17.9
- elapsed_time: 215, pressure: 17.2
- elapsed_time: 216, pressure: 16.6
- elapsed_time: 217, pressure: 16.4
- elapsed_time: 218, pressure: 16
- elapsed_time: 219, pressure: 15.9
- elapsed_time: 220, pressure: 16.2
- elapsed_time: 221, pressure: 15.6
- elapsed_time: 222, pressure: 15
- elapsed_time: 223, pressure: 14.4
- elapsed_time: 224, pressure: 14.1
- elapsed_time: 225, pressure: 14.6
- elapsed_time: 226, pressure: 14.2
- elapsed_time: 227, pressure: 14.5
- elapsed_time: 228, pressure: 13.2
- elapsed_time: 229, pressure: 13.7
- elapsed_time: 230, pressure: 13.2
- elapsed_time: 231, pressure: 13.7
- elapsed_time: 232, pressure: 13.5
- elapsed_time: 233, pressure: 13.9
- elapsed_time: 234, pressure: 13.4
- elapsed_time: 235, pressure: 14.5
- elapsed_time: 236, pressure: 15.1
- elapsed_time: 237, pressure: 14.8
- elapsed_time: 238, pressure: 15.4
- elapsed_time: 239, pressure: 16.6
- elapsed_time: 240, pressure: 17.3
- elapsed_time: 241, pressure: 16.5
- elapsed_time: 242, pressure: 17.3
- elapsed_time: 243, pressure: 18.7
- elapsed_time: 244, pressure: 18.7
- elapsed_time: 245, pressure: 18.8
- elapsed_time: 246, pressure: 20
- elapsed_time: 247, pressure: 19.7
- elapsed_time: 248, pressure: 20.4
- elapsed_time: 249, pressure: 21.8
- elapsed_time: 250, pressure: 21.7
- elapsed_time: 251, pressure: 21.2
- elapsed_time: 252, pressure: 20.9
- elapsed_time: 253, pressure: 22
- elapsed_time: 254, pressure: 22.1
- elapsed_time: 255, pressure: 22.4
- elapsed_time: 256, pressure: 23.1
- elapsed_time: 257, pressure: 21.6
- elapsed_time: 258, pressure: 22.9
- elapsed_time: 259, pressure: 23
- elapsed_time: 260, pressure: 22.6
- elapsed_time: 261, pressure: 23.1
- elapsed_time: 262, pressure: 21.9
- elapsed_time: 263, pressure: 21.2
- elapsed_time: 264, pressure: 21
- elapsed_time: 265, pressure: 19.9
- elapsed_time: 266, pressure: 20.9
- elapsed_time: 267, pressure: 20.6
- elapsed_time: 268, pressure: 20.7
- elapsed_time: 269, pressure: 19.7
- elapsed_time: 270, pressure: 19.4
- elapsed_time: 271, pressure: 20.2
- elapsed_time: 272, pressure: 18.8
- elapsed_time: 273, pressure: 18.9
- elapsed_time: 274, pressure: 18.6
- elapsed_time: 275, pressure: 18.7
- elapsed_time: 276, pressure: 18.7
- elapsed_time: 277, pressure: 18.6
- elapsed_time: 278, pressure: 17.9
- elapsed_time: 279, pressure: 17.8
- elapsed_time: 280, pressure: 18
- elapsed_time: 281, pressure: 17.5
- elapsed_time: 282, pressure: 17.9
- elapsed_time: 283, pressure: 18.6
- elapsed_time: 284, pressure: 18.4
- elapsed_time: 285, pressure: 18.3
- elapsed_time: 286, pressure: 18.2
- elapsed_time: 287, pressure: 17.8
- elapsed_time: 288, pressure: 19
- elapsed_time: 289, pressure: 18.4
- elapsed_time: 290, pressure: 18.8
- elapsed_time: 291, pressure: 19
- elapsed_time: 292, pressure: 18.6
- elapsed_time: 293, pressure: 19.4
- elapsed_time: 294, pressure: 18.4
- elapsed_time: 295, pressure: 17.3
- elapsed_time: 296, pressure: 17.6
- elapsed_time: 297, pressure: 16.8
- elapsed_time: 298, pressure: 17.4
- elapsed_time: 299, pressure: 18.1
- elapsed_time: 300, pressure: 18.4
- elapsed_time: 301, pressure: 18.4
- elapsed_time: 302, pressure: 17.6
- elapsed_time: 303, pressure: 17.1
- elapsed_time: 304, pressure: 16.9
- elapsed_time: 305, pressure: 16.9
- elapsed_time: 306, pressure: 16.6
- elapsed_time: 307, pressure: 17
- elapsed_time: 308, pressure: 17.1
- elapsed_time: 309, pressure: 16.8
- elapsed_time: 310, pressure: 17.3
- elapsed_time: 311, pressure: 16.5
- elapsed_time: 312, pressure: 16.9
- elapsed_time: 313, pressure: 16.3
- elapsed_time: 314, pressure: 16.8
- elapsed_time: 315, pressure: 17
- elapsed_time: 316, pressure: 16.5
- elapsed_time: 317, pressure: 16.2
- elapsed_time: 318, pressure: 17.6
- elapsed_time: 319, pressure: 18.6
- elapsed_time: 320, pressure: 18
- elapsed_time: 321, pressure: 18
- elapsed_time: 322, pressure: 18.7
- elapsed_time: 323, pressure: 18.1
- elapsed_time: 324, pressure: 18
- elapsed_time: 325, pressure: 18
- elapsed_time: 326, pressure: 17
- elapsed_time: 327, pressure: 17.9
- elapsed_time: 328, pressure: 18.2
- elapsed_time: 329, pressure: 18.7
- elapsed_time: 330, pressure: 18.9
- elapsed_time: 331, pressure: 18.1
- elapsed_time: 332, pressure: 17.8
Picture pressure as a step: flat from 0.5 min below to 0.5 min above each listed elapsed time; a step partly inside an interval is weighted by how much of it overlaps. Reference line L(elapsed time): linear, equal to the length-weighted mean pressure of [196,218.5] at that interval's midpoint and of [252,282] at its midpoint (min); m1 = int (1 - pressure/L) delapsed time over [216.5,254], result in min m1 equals 6.84 min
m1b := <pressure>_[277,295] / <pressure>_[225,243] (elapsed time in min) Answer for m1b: 1.23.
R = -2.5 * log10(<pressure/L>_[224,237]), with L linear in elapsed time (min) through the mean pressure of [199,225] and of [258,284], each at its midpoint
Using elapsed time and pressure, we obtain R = 0.34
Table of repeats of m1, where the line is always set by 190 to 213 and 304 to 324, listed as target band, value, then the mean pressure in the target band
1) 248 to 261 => -2.0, 22.1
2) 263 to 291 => -0.8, 19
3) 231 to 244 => 2.7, 15.6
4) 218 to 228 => 2.6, 14.9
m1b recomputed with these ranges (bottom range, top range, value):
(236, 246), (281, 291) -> 1.07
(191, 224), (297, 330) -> 0.90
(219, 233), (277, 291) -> 1.27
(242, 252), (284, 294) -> 0.93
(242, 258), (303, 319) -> 0.81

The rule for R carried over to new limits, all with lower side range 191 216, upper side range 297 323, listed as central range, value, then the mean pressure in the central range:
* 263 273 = -0.08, 20.1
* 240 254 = -0.03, 19.8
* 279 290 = -0.01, 18.2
